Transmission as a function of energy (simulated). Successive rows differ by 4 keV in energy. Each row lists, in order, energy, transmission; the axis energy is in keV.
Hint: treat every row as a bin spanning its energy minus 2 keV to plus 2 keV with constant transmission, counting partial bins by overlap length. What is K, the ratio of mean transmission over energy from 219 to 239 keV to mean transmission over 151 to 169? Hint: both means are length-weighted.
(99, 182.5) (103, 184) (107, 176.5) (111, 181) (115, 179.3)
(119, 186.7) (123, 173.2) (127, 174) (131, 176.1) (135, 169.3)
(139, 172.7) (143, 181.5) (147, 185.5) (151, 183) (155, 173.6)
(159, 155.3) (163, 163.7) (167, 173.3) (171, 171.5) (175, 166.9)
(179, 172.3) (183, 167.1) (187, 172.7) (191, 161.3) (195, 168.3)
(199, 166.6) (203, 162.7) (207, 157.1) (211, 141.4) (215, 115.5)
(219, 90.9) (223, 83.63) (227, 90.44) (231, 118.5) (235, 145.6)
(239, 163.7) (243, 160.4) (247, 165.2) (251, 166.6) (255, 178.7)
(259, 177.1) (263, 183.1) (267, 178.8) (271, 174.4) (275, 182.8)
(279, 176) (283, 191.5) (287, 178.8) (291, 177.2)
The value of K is 0.7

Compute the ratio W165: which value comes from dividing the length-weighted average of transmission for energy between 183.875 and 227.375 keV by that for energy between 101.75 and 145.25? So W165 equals 0.8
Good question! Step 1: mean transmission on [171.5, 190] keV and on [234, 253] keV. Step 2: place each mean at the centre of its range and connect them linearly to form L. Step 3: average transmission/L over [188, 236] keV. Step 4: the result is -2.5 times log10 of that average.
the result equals 0.23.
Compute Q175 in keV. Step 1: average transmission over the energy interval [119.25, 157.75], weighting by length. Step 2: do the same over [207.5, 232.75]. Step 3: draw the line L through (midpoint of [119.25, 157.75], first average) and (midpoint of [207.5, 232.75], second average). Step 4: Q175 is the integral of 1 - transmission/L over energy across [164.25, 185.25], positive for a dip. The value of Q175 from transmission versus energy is -3.3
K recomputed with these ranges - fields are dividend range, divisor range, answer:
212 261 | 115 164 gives 0.79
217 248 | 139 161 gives 0.72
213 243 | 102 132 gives 0.66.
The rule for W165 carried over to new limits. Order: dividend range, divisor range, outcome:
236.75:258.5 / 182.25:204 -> 1.00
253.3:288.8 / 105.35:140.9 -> 1.02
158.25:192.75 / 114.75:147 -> 0.95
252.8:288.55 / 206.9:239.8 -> 1.51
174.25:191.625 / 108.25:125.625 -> 0.94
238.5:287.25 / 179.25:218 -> 1.12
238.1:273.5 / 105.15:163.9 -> 0.98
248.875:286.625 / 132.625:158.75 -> 1.02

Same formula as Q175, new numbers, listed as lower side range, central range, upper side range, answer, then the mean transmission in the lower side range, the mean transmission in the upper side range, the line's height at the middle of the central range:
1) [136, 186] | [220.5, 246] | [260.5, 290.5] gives 7.14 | 172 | 181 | 177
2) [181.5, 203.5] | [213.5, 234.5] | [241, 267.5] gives 8.29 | 167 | 173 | 170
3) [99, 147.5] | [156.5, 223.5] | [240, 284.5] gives 8.66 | 178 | 175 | 177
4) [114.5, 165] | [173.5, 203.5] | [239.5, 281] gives 1.20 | 175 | 174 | 174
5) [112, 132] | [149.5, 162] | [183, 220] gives -0.22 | 178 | 151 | 167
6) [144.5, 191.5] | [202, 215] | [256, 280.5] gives 2.01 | 171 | 179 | 174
